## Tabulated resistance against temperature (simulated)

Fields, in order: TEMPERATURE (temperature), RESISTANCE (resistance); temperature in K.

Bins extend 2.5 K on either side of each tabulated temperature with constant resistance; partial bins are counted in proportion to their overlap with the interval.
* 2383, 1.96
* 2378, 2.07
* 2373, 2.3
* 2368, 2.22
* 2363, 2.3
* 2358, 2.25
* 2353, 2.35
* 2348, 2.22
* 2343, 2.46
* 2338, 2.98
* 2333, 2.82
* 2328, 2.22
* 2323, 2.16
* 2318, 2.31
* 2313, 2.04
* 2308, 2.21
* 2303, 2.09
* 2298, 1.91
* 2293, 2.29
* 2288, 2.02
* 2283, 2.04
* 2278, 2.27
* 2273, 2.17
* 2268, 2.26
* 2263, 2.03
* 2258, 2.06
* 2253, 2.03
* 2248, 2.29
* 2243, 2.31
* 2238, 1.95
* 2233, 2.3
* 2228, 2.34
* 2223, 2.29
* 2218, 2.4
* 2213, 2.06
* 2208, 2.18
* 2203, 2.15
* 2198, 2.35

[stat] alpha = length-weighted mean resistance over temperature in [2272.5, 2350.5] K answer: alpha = 2.27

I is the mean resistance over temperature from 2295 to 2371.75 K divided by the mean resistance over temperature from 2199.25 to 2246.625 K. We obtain 1.03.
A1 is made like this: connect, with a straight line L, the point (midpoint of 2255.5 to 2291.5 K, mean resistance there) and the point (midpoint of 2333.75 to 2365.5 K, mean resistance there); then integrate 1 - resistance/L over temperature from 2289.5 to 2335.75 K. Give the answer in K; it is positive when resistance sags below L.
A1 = 1.3 K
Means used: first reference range 2.13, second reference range 2.45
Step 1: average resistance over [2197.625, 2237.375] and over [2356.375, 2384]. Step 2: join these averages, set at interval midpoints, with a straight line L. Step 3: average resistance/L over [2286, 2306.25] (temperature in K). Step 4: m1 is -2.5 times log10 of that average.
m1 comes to 0.07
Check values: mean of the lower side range 2.24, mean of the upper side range 2.19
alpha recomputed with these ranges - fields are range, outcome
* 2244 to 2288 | 2.14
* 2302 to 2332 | 2.21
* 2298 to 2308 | 2.08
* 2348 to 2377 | 2.27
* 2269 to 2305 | 2.12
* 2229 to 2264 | 2.15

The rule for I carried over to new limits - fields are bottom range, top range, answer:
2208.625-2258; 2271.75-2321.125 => 0.97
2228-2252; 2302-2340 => 1.06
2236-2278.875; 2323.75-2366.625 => 1.13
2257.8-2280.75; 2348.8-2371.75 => 1.05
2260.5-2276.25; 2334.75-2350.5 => 1.19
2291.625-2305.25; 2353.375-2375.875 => 1.09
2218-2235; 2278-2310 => 0.91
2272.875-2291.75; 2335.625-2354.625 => 1.18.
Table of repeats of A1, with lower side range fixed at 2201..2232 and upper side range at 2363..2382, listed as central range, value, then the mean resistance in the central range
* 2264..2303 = 1.6 K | 2.13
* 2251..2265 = 1.2 K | 2.04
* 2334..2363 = -3.4 K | 2.46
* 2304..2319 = 0.3 K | 2.16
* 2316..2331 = -0.3 K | 2.25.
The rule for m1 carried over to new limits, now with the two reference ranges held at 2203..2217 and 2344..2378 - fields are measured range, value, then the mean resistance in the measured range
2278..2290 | 0.065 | 2.08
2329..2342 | -0.227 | 2.77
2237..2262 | 0.026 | 2.13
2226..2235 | -0.072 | 2.32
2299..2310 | 0.055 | 2.11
